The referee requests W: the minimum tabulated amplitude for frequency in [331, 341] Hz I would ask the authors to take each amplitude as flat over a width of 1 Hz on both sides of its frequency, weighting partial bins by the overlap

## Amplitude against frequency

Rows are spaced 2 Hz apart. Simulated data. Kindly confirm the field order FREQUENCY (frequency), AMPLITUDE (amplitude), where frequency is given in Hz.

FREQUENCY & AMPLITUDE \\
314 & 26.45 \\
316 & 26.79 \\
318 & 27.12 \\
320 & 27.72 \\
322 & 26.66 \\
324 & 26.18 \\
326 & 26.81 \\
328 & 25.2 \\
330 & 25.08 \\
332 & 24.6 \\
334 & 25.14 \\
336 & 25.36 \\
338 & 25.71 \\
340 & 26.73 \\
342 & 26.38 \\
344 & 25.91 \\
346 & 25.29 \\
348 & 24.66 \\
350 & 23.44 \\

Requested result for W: 24.6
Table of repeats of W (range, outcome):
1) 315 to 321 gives 26.79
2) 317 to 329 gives 25.2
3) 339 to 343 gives 26.38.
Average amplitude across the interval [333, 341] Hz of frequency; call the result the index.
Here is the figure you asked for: 25.7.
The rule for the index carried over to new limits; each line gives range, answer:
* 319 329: 26.5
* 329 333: 24.8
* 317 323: 27.2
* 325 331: 25.7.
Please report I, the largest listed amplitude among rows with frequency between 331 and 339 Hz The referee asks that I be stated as 25.71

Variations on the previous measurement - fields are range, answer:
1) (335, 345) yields 26.73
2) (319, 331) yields 27.72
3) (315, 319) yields 27.12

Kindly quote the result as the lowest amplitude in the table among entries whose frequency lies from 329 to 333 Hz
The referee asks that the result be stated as 24.6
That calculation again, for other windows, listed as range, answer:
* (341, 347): 25.29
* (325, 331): 25.08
